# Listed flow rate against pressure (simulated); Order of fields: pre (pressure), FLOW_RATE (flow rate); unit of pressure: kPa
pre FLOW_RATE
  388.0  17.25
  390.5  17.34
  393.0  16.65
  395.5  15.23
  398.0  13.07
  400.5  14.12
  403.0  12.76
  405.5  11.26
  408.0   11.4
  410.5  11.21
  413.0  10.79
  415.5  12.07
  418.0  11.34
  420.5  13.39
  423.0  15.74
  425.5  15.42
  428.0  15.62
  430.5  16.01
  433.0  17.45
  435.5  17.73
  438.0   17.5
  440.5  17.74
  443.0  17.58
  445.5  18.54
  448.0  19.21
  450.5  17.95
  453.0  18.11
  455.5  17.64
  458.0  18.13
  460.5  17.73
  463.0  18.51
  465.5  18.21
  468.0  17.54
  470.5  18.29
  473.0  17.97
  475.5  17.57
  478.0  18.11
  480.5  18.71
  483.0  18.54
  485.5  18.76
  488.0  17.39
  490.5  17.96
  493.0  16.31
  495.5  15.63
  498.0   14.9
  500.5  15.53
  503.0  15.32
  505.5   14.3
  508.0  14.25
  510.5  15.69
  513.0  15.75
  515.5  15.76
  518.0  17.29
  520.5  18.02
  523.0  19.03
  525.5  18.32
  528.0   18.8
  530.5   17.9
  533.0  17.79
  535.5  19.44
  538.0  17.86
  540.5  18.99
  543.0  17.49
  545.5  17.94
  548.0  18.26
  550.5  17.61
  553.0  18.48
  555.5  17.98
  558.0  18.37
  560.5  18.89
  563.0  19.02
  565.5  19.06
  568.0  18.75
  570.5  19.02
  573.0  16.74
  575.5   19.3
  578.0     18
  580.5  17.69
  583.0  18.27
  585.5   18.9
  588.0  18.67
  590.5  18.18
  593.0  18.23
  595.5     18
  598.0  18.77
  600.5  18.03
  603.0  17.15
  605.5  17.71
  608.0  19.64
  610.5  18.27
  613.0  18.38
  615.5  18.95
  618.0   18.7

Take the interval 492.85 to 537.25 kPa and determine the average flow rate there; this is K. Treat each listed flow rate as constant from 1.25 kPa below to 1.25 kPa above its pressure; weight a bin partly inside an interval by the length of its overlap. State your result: 16.7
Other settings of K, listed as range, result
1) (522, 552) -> 18.3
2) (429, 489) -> 17.9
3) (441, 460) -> 18.1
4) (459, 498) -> 17.7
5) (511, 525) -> 17.2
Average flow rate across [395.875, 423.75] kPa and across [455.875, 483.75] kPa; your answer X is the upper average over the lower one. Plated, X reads 1.45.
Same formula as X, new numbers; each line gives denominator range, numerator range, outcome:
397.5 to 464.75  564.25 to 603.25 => 1.18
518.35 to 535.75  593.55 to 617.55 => 1.00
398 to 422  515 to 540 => 1.49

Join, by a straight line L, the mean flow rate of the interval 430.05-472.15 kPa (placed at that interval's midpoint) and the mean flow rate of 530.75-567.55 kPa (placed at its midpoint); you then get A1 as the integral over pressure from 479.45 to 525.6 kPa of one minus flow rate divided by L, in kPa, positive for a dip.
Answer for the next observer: 3.8 kPa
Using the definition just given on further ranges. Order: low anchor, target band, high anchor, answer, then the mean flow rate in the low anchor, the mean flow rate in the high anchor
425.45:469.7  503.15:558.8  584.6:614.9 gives 1.8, 17.7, 18.3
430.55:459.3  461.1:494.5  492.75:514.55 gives -3.2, 17.9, 15.3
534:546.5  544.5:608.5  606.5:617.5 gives 0.8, 18.3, 18.8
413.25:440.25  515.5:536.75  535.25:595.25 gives -0.9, 15.2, 18.4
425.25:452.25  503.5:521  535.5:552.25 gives 2.1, 17.4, 18.1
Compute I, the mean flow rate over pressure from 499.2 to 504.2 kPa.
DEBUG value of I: 15.4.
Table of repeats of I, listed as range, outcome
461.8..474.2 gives 18.1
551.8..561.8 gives 18.4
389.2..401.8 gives 15.3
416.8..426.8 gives 14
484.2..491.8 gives 18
